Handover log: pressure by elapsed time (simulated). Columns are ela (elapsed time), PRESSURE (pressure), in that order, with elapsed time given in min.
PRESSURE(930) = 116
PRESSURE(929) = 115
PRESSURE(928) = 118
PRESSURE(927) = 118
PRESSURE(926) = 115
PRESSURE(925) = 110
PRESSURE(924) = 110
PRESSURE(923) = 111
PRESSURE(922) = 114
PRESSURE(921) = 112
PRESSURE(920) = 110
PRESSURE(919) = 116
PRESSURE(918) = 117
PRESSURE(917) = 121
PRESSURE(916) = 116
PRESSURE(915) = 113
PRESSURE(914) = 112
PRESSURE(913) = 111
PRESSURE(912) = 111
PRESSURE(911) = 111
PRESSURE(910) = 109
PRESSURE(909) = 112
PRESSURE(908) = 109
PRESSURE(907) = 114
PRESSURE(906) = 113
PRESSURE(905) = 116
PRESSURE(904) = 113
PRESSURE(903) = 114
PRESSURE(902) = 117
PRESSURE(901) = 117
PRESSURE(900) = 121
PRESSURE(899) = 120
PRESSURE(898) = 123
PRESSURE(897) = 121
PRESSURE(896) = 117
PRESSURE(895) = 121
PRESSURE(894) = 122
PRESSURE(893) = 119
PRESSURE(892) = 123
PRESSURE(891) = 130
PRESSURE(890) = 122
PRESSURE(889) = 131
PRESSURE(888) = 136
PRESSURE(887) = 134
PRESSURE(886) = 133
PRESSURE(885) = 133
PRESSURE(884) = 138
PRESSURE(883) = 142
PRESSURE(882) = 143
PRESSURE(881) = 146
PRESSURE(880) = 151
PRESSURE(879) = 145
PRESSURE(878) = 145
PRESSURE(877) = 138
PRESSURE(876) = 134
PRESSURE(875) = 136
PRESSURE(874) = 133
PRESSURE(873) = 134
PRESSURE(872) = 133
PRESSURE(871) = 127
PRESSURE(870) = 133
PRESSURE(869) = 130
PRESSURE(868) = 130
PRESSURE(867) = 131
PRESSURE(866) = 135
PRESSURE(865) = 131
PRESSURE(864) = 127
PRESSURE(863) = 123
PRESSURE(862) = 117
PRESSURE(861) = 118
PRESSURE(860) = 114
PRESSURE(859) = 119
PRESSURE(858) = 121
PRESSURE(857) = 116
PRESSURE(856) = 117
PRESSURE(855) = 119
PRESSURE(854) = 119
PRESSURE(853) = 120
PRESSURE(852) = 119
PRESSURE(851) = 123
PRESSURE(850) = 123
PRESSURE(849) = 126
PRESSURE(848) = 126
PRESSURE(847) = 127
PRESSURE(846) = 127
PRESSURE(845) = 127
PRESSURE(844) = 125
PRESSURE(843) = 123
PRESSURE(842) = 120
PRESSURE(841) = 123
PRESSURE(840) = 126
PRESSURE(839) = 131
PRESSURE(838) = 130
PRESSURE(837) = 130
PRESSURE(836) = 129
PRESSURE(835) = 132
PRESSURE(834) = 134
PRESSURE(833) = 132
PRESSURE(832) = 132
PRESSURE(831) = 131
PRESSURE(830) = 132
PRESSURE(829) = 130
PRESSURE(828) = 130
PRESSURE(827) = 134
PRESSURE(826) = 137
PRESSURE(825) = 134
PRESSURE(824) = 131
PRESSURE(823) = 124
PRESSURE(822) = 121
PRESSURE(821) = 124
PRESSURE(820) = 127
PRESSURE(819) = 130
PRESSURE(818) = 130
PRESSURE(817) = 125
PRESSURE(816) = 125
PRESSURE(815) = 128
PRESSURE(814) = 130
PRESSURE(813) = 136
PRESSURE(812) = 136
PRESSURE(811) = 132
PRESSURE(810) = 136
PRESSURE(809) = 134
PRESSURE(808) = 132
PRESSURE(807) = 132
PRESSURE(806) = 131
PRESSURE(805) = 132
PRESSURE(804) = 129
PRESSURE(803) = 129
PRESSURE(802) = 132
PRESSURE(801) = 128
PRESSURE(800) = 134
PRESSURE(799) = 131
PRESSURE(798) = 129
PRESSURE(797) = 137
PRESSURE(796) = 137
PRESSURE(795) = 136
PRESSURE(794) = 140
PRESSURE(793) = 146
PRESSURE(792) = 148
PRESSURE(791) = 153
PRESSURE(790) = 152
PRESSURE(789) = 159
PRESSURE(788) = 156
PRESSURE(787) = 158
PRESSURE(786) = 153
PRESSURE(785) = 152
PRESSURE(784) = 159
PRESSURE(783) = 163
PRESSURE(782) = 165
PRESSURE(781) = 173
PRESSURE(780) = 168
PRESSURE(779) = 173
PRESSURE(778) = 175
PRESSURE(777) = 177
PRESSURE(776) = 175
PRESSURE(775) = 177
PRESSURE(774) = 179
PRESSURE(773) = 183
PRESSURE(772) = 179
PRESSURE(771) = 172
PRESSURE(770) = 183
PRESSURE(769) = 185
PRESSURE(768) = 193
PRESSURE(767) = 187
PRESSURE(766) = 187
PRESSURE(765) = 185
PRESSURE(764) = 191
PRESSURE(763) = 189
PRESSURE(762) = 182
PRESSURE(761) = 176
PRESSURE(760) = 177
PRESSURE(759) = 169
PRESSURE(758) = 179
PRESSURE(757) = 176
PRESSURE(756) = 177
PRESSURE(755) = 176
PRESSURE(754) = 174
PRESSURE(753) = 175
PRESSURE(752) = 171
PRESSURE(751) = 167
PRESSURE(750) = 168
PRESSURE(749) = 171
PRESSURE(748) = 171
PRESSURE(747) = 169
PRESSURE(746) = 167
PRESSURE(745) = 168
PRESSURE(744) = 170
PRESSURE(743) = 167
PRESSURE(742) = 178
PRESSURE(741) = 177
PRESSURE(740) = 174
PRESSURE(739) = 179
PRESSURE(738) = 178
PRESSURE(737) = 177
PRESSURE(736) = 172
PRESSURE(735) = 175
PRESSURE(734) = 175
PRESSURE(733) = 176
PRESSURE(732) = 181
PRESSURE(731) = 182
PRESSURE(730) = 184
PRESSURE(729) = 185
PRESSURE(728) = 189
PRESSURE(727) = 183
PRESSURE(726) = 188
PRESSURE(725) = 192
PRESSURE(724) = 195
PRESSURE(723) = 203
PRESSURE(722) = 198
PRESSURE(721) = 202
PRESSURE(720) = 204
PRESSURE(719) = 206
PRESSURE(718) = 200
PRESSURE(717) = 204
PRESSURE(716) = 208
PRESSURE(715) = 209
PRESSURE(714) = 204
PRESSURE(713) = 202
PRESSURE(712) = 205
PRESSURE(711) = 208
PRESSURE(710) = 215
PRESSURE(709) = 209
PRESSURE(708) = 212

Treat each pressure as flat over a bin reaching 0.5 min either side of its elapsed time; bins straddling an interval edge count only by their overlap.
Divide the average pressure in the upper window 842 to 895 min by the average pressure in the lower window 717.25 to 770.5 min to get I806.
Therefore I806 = 0.7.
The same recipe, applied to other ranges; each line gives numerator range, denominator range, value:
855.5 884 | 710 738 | 0.68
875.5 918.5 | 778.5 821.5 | 0.88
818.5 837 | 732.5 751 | 0.75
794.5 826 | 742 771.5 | 0.74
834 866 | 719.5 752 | 0.69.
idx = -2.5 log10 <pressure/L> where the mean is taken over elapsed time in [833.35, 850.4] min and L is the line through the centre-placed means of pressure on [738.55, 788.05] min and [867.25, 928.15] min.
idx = 0.14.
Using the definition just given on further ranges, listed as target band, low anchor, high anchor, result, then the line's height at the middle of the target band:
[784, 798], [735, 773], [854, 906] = 0.10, 162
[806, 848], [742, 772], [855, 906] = 0.15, 149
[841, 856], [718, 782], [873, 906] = 0.17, 144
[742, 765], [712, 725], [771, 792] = 0.05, 182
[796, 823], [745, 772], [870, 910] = 0.21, 158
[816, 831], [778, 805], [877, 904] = 0.10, 142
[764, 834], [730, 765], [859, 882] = 0.07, 157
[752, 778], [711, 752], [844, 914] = -0.05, 172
